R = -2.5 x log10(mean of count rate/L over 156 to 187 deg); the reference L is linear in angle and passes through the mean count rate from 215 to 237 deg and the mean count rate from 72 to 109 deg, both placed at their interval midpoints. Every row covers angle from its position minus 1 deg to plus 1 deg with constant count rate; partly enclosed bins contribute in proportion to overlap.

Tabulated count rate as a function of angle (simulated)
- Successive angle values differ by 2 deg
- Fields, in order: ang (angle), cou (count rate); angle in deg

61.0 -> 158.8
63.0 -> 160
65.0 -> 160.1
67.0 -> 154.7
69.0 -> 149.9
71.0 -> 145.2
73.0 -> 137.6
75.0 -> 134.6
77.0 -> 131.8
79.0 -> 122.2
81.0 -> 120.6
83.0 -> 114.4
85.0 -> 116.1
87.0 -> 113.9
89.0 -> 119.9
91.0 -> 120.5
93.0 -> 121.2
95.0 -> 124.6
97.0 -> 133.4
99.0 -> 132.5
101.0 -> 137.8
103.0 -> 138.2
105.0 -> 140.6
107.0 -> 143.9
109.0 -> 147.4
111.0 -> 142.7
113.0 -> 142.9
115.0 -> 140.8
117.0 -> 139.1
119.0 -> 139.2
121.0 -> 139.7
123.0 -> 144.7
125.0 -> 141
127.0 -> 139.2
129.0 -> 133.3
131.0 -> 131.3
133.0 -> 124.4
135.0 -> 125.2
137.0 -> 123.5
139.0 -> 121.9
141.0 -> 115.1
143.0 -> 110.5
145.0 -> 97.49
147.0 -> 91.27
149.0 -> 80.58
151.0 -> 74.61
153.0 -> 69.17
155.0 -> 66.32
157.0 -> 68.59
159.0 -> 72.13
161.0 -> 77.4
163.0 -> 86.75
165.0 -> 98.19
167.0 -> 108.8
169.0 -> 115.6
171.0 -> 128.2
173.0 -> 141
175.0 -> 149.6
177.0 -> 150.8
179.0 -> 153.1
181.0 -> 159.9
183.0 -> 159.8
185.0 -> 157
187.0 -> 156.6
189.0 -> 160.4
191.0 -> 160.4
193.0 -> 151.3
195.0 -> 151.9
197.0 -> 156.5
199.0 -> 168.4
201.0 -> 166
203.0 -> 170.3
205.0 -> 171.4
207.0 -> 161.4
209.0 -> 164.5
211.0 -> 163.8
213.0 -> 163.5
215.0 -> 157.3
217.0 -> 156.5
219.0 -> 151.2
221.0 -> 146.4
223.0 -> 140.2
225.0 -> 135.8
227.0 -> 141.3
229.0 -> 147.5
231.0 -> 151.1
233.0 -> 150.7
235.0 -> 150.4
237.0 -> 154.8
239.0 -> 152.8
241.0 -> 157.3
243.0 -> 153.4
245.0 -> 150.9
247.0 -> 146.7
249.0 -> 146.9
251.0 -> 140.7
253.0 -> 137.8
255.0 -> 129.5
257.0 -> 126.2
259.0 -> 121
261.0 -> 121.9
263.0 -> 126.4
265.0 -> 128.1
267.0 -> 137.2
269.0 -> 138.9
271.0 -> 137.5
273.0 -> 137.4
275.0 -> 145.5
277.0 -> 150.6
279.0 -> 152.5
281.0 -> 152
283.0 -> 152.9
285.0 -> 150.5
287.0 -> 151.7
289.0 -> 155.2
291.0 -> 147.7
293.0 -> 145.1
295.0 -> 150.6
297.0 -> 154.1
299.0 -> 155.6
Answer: 0.14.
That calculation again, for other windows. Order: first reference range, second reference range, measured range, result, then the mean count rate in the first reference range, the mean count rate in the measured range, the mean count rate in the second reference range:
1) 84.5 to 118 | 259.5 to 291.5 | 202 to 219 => -0.173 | 133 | 163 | 142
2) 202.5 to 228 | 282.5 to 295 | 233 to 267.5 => 0.093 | 155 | 140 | 150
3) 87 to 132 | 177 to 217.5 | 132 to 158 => 0.431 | 136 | 97.6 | 160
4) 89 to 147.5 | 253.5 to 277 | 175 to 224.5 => -0.196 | 131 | 158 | 133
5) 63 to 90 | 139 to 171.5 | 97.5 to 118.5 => -0.202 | 133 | 140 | 91.7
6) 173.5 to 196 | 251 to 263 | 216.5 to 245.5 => -0.086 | 155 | 149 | 128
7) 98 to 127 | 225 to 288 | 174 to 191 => -0.104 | 141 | 156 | 143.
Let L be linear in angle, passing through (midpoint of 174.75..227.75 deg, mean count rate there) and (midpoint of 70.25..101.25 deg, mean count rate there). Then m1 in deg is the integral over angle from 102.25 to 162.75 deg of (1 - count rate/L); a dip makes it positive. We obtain 9.0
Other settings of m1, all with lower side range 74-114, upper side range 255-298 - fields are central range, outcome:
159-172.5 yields 3.3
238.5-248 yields -0.9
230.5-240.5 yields -0.9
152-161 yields 4.3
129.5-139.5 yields 0.5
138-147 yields 1.6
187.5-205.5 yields -3.3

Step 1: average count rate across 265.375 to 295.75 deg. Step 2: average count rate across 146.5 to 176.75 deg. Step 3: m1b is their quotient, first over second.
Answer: 1.5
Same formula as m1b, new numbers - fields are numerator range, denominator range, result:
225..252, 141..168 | 1.74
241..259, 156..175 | 1.38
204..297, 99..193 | 1.17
